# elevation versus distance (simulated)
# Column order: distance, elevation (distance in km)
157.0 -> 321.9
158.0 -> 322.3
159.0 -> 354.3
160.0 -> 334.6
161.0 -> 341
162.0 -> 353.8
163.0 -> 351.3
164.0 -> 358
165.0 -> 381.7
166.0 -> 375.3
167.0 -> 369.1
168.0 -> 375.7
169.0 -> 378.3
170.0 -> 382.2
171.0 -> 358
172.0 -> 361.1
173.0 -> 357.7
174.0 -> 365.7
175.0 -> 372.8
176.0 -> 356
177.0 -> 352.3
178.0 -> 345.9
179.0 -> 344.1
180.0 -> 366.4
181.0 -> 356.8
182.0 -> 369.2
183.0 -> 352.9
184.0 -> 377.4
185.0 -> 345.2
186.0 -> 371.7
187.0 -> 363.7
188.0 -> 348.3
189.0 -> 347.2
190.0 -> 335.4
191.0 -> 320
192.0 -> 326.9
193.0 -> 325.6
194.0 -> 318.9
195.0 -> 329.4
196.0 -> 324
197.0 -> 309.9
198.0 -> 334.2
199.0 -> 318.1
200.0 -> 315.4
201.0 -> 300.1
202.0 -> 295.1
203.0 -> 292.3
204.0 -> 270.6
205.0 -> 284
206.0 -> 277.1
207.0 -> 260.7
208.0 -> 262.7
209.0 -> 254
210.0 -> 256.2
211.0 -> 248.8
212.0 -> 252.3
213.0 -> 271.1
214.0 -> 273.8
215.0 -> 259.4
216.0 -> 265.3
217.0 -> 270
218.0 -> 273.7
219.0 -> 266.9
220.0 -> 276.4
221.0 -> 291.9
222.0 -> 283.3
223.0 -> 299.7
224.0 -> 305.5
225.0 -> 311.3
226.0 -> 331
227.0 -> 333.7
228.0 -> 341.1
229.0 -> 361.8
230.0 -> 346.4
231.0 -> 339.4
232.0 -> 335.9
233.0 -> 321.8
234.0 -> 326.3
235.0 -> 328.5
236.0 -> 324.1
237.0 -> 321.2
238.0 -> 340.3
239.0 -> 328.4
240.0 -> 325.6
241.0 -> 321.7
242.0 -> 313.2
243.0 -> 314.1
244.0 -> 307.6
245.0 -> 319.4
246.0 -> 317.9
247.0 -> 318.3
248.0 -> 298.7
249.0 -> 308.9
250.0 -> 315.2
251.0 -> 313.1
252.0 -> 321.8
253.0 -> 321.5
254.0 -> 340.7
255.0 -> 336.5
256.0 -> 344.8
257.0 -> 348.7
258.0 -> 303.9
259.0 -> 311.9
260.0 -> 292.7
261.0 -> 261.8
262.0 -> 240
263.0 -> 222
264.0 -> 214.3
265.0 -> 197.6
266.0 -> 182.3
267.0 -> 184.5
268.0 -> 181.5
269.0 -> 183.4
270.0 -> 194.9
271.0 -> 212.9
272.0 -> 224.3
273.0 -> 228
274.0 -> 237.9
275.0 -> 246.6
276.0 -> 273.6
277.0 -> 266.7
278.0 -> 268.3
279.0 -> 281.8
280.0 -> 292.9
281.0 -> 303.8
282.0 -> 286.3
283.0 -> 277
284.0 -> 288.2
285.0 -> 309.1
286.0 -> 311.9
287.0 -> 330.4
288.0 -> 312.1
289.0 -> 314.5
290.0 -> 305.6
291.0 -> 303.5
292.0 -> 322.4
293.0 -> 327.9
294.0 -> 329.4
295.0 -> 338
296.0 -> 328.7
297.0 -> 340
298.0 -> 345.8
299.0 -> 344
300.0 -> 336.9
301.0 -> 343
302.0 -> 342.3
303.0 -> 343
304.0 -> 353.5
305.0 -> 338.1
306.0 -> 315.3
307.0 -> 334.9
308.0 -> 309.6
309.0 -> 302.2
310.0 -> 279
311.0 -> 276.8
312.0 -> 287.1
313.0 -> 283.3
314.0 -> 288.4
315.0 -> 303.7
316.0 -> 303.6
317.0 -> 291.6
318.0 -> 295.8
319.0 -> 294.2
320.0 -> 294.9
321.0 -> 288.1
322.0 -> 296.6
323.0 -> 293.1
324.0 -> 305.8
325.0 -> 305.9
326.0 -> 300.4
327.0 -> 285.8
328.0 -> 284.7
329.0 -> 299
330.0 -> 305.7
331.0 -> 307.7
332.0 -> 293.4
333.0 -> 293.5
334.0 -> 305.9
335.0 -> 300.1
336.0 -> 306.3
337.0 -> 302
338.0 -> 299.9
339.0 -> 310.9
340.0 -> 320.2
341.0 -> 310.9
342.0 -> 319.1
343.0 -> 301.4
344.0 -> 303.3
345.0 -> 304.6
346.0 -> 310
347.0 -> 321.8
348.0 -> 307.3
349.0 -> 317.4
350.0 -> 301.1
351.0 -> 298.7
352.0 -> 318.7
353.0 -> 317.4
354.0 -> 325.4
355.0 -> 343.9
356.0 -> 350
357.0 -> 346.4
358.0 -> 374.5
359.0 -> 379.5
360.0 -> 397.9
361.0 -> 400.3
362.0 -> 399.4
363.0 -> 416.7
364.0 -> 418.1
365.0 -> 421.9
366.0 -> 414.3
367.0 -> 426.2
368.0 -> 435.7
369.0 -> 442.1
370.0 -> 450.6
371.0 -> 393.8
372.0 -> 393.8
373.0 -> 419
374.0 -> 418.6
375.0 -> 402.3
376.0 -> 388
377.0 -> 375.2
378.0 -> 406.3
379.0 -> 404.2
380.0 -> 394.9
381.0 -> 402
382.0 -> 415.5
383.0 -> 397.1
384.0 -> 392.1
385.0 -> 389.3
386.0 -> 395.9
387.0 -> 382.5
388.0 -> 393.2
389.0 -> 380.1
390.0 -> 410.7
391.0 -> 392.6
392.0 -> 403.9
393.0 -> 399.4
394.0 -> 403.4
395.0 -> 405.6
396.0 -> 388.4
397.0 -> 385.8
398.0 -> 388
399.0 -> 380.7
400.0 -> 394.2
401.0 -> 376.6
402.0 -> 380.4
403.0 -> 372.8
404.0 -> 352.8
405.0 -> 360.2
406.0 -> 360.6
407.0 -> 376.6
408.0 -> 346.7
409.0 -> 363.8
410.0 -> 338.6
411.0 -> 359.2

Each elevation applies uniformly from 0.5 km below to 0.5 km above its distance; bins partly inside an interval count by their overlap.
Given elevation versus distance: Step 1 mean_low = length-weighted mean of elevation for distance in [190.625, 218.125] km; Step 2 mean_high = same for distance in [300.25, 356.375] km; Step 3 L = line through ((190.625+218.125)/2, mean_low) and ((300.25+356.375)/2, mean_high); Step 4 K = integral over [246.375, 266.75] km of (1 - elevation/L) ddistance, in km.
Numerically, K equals 0.6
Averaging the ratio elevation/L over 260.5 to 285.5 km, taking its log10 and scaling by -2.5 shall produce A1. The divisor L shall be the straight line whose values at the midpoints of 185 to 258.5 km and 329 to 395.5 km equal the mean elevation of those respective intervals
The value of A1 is 0.34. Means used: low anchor 311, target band 242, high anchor 364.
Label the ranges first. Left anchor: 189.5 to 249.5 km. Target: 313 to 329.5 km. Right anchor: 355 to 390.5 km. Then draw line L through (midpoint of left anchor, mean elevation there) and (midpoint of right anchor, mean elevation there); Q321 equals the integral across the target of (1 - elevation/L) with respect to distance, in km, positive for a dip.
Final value 3.26 km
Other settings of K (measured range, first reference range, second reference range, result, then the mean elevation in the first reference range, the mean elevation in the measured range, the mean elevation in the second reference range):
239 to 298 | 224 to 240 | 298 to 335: 6.1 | 332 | 287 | 307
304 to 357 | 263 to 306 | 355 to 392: 5.8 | 284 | 306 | 400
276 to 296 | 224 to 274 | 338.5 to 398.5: 1.0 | 294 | 304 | 375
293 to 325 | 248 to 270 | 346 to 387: 0.8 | 272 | 314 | 382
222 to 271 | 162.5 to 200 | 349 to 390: 8.8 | 352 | 298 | 387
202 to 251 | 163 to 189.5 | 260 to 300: 2.6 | 363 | 301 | 273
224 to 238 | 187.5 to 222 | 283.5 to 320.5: -1.5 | 293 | 332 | 315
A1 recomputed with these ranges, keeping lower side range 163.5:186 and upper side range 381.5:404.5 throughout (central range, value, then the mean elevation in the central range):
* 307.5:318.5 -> 0.29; 293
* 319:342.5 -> 0.26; 301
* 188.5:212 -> 0.22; 299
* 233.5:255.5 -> 0.16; 321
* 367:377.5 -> -0.07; 413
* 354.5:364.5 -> 0.01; 383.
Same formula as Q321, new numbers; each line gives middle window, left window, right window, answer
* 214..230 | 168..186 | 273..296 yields 1.7 km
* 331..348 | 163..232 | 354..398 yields 3.4 km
